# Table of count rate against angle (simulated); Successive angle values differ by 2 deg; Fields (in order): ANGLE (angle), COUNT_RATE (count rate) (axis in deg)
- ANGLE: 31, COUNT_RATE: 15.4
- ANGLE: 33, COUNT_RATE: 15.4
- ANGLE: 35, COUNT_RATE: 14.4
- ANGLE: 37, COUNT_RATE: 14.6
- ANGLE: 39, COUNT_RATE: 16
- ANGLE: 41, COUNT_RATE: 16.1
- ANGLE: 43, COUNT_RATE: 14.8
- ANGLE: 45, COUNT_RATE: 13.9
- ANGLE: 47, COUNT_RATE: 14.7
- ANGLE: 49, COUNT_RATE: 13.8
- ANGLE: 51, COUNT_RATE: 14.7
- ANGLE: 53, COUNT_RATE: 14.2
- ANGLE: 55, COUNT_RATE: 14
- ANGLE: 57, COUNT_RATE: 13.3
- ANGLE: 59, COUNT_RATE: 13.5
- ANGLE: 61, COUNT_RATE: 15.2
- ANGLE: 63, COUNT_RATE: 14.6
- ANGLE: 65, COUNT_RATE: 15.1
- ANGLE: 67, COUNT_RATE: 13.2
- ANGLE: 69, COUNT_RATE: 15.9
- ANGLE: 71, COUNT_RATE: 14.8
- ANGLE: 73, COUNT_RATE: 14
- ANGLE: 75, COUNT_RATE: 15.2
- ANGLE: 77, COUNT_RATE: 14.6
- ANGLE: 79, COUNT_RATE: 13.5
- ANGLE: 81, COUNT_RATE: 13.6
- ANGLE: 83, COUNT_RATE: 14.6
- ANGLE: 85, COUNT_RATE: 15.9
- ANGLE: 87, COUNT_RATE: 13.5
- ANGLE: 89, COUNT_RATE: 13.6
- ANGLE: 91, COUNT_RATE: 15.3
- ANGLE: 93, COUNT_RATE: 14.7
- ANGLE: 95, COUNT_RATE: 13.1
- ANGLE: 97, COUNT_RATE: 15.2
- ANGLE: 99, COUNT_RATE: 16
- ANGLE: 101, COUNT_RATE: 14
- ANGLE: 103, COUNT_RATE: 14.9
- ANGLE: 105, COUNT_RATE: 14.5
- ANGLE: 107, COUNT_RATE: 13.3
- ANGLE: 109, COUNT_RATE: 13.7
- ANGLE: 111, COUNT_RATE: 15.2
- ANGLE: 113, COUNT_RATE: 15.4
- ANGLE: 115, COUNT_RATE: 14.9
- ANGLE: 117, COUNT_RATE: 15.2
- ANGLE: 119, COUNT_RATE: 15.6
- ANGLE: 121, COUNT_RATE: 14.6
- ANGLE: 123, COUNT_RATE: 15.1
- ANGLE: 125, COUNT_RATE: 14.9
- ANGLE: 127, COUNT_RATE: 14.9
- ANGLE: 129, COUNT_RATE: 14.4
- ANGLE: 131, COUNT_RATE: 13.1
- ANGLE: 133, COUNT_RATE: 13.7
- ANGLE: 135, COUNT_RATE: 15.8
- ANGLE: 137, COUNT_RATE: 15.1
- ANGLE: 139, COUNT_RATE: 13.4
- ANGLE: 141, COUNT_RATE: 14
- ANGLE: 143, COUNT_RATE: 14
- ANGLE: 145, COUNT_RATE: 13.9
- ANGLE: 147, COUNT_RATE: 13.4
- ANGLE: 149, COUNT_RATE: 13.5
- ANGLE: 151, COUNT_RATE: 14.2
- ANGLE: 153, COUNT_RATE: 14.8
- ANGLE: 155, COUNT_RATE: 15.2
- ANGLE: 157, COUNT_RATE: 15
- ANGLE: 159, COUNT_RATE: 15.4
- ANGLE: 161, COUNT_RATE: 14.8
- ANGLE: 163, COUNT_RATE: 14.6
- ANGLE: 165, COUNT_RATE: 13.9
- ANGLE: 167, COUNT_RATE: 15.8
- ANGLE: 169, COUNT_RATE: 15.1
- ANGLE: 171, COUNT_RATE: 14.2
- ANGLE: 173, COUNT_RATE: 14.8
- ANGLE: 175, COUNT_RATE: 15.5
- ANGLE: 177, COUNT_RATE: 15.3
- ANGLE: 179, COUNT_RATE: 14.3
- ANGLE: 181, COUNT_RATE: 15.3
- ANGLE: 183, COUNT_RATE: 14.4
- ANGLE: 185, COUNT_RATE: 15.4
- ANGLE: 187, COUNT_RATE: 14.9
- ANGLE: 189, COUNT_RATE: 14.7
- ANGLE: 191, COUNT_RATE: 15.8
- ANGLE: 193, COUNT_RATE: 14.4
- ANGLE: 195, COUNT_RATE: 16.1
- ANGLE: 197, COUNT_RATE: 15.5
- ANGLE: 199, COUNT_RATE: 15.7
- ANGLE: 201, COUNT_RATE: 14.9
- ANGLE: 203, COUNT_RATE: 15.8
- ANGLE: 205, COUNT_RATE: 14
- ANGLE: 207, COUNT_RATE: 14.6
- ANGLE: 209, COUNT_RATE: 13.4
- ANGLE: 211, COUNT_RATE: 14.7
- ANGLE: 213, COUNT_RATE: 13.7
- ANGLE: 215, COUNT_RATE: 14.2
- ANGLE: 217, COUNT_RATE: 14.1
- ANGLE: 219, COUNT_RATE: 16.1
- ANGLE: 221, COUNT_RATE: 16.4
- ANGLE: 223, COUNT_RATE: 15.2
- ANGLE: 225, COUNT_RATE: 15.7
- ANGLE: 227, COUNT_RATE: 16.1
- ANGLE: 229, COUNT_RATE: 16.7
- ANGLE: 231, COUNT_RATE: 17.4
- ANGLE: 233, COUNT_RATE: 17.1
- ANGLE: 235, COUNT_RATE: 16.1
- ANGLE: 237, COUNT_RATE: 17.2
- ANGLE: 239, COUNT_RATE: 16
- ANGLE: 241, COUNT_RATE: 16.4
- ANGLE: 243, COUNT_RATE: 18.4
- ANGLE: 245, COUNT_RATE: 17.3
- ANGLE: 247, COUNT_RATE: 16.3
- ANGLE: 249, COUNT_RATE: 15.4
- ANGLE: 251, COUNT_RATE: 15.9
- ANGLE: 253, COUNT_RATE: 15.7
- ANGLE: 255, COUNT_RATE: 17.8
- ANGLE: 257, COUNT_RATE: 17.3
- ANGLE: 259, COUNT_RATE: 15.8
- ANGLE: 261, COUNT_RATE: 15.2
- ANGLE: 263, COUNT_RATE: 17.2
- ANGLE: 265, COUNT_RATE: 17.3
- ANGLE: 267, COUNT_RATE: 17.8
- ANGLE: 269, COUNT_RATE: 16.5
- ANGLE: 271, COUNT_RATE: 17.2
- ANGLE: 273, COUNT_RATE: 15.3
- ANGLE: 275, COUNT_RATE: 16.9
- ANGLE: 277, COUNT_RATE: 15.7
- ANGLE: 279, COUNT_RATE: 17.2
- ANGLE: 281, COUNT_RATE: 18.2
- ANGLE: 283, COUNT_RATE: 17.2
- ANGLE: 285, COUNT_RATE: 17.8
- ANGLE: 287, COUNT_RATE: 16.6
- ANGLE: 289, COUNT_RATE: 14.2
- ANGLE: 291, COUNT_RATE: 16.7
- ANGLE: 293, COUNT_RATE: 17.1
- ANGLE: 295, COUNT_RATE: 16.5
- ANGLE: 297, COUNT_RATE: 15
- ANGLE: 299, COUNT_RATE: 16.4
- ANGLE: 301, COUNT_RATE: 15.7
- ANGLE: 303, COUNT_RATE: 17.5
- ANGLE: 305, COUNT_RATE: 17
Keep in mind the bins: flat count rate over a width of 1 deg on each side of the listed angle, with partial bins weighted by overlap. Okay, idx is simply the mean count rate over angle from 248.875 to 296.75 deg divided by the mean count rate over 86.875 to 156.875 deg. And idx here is 1.15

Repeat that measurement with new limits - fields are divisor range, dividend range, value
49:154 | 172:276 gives 1.09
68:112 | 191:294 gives 1.11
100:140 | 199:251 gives 1.08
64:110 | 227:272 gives 1.16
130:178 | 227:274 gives 1.15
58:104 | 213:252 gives 1.11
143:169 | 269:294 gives 1.15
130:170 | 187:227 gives 1.04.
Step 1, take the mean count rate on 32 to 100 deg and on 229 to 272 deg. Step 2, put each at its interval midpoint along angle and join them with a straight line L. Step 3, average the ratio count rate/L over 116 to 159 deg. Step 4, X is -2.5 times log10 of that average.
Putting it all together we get 0.07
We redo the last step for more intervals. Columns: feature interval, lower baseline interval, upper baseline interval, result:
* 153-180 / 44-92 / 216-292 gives 0.04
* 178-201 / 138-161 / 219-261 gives 0.01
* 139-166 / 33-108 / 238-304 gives 0.08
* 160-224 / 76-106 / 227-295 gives 0.06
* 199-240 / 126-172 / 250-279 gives 0.02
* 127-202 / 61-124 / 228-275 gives 0.06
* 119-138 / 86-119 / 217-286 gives 0.02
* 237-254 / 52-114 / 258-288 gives 0.00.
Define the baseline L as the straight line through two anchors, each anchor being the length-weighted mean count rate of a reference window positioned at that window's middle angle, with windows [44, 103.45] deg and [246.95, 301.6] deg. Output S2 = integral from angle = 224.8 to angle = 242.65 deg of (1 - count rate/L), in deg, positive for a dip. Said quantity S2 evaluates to -0.6 deg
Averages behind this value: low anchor 14.4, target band 16.6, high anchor 16.5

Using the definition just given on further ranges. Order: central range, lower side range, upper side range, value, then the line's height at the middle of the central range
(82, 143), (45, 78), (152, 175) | 0.32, 14.7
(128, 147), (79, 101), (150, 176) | 0.79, 14.7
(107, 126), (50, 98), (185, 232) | -0.28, 14.7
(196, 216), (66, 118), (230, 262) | 1.74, 16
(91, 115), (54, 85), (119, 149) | -0.39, 14.4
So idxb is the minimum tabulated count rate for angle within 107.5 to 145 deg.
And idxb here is 13.1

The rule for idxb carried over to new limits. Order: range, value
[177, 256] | 13.4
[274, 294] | 14.2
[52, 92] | 13.2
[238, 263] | 15.2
